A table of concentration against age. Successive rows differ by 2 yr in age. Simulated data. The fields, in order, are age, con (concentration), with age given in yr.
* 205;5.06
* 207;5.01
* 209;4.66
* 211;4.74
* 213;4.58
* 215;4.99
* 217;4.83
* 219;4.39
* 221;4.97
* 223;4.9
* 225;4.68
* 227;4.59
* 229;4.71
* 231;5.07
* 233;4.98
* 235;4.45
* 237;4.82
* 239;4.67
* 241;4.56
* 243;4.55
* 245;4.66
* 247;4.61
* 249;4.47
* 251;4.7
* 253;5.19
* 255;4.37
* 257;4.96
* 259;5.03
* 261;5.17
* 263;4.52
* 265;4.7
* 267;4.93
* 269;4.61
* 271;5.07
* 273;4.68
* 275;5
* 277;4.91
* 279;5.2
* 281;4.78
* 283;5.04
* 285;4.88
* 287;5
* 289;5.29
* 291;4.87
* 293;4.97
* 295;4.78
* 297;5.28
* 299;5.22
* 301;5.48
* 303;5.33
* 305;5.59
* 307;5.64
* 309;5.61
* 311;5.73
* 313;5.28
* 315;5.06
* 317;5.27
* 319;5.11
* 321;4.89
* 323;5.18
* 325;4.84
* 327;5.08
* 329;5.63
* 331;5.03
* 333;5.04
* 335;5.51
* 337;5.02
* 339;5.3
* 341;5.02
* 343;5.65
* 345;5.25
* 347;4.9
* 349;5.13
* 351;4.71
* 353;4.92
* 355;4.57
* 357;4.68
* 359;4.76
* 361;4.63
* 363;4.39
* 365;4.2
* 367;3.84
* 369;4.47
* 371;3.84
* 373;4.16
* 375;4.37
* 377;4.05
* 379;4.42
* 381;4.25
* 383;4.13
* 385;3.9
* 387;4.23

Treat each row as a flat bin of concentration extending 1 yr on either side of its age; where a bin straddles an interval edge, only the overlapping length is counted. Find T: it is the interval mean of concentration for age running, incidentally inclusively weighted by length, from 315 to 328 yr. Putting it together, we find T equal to 5.06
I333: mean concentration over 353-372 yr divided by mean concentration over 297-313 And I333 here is 0.80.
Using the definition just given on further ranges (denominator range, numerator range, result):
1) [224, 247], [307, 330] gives 1.12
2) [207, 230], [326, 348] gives 1.10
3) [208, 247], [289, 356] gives 1.10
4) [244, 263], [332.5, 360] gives 1.05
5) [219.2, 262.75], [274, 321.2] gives 1.09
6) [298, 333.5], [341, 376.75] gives 0.87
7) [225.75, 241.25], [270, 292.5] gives 1.05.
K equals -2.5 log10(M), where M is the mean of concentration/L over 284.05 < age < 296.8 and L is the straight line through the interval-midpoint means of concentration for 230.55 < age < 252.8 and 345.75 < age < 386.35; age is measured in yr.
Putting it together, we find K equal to -0.091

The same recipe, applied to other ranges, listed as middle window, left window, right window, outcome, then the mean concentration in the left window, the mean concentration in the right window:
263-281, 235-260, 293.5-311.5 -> 0.033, 4.71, 5.39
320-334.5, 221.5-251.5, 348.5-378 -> -0.136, 4.7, 4.44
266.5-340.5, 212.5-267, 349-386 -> -0.130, 4.75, 4.37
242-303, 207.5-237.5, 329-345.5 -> 0.016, 4.76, 5.25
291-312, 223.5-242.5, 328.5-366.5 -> -0.103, 4.73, 4.94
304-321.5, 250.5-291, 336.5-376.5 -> -0.123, 4.9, 4.68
